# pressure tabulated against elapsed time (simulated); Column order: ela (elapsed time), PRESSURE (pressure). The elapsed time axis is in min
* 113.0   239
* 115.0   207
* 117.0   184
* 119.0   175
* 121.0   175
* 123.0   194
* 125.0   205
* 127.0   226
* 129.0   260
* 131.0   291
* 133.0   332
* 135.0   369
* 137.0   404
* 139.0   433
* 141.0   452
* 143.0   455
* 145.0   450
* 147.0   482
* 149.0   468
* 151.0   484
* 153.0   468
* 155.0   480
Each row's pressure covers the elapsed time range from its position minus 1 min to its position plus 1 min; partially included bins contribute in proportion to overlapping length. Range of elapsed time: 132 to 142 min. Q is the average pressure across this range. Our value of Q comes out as 398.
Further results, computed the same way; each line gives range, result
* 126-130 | 243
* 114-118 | 196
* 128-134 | 294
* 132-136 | 350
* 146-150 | 475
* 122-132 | 235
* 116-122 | 178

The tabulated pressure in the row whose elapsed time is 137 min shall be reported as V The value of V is 404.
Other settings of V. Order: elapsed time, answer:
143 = 455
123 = 194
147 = 482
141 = 452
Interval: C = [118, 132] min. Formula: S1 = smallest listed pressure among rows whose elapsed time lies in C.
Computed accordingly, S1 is 175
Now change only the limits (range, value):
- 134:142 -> 369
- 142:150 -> 450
